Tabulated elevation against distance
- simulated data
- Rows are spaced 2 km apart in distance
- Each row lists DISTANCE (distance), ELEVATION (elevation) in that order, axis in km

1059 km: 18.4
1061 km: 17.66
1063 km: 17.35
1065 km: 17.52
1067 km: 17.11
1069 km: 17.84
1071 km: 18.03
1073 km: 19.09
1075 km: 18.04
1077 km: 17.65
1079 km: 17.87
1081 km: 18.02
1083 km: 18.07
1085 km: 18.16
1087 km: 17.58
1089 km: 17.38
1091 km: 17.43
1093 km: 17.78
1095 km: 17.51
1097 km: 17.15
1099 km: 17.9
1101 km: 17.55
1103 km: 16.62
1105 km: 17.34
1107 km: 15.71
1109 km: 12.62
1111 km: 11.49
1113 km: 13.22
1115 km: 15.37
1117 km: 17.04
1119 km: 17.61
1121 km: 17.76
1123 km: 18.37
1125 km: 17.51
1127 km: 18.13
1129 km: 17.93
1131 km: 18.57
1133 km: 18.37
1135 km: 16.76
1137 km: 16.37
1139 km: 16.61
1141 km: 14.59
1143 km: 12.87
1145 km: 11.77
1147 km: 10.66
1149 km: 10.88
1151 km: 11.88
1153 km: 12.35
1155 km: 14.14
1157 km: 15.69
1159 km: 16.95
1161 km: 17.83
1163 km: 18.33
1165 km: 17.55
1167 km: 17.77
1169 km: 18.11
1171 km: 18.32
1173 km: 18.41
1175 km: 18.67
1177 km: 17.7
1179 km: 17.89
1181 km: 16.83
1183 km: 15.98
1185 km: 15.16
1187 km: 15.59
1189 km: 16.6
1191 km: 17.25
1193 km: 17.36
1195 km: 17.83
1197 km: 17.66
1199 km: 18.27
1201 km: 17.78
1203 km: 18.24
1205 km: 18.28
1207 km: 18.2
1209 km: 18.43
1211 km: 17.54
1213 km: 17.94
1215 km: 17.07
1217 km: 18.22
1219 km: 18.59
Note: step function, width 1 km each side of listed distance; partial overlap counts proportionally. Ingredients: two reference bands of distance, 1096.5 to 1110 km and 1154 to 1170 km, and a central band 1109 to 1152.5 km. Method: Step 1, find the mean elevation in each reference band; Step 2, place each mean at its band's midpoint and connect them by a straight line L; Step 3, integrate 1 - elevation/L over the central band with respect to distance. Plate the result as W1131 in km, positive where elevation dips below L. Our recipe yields 3.6 km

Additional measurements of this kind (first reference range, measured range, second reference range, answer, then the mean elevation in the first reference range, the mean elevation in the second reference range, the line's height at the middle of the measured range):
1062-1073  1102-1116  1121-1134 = 2.62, 17.7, 18.1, 18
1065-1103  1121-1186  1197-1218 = 5.96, 17.7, 18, 17.9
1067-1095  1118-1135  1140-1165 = -2.71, 17.9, 14.1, 15.5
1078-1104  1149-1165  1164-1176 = 2.56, 17.6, 18.1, 18.1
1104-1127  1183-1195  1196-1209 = 0.87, 15.9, 18.1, 17.8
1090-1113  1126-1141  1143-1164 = -2.54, 16.1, 14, 14.8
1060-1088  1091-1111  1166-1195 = 1.41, 17.9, 17.3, 17.7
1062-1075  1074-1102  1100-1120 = -1.69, 17.8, 15.5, 16.7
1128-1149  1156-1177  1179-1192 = -2.44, 15.2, 16.4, 15.9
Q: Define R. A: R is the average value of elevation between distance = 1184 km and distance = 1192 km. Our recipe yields 16.1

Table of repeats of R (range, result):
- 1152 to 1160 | 14.8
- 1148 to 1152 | 11.4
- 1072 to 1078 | 18.3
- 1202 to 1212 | 18.1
